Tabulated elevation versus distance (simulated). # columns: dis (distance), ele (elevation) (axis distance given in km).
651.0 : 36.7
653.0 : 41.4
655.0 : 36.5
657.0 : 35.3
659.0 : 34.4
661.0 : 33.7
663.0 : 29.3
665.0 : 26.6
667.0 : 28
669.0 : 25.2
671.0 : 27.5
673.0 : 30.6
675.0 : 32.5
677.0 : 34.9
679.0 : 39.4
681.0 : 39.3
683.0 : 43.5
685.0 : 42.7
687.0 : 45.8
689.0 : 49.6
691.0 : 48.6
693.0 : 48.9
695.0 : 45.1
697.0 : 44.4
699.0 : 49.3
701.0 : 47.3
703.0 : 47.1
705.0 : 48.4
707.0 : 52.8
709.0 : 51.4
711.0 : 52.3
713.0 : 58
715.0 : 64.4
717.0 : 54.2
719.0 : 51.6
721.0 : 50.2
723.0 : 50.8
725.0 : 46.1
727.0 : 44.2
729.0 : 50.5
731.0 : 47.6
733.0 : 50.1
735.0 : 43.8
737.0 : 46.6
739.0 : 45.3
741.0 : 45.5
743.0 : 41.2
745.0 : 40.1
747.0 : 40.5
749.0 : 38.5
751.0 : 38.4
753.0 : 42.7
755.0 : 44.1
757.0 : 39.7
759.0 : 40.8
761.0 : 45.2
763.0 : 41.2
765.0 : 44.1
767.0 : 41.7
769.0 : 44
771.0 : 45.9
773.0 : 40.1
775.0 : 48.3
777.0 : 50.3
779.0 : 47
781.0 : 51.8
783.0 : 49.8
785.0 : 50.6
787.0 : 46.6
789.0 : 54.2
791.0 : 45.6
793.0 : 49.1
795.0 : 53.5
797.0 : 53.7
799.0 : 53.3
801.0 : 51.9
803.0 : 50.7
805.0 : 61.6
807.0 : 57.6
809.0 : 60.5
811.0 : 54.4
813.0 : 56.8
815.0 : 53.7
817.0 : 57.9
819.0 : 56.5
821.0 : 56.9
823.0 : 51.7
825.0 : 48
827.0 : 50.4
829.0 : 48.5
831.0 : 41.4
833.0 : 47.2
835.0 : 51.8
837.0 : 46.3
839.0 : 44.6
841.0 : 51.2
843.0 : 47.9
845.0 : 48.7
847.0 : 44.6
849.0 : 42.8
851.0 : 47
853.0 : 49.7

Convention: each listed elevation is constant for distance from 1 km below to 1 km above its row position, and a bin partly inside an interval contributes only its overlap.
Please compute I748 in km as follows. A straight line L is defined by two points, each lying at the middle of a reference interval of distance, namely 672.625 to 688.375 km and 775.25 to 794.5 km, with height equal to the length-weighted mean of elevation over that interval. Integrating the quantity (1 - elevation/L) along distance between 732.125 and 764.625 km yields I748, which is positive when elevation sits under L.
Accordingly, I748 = 2.20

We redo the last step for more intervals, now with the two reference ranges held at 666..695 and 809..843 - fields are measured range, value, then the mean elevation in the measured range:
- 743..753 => 1.0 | 39.9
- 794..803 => -0.7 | 52.8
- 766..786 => 0.0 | 47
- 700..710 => -2.1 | 49.4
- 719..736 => -2.2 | 48.1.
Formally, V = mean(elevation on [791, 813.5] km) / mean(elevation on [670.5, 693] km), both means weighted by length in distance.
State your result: 1.35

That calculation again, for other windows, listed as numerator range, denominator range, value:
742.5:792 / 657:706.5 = 1.13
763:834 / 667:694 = 1.31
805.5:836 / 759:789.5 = 1.14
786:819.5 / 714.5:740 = 1.09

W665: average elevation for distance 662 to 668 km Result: 28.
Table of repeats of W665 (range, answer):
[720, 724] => 50.5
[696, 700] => 46.8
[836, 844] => 47.5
